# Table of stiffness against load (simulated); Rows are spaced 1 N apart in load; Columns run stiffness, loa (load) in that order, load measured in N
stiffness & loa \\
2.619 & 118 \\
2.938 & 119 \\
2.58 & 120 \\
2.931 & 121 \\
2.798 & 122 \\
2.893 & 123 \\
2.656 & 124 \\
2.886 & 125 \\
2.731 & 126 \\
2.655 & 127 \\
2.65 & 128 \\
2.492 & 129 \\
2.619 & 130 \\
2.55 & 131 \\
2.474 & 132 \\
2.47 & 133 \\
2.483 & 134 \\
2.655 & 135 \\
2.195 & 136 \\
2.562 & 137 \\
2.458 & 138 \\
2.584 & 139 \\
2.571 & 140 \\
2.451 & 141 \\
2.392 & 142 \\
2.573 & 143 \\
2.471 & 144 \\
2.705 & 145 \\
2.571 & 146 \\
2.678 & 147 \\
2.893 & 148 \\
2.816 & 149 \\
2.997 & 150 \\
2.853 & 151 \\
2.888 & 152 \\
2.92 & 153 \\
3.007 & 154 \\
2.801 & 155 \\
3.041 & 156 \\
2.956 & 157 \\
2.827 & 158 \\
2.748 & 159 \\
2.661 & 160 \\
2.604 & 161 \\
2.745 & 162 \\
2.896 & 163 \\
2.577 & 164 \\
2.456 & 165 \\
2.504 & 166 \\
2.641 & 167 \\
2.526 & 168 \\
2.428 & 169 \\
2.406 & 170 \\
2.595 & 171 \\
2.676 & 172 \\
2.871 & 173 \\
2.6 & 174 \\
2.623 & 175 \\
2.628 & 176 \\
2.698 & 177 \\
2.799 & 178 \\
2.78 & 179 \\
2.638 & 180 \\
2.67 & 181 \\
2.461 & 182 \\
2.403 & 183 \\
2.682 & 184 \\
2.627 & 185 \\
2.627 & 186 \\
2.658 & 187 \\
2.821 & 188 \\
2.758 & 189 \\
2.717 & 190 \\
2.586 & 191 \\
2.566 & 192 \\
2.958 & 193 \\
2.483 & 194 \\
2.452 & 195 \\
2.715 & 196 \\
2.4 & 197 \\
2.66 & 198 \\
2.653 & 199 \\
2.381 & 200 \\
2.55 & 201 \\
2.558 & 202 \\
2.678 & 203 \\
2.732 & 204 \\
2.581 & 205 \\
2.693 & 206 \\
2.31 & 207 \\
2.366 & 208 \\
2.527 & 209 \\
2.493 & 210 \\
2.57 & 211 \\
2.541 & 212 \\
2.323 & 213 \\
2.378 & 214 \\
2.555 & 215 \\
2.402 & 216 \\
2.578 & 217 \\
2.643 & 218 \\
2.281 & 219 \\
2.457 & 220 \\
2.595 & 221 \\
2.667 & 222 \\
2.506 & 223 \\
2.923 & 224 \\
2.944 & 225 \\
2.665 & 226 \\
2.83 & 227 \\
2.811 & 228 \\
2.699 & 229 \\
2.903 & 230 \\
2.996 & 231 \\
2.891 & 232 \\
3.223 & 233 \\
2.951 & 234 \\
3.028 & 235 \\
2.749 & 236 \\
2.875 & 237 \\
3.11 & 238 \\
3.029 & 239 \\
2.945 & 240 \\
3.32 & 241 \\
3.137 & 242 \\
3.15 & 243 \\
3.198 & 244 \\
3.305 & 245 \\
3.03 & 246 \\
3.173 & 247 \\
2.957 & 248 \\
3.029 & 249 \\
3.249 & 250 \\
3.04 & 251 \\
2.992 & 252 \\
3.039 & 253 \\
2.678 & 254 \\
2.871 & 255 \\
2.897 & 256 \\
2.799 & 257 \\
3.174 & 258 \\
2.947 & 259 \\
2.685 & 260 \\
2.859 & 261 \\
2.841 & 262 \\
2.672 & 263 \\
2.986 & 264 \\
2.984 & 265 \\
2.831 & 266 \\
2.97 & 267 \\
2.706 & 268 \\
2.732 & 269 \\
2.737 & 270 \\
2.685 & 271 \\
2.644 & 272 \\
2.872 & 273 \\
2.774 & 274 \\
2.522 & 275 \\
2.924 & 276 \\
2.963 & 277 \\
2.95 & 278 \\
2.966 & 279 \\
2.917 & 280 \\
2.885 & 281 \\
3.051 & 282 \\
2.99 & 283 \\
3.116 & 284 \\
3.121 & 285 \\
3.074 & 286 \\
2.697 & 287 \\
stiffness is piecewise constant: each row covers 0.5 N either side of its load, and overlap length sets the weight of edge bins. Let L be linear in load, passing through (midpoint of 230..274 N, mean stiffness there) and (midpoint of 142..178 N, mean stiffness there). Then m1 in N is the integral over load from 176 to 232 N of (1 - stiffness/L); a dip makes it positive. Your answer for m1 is 4.04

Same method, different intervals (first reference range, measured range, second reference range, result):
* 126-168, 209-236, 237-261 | 2.28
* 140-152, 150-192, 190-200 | -0.88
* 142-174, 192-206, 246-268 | 1.01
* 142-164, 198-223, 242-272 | 2.99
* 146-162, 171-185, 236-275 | 1.01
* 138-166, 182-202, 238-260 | 1.69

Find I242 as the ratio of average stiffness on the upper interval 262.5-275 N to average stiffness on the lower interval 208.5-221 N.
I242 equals 1.12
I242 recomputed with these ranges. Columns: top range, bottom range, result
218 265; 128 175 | 1.10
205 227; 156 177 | 0.96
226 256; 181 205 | 1.15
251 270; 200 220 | 1.14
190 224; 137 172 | 0.95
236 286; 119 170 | 1.10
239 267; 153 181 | 1.11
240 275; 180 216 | 1.14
